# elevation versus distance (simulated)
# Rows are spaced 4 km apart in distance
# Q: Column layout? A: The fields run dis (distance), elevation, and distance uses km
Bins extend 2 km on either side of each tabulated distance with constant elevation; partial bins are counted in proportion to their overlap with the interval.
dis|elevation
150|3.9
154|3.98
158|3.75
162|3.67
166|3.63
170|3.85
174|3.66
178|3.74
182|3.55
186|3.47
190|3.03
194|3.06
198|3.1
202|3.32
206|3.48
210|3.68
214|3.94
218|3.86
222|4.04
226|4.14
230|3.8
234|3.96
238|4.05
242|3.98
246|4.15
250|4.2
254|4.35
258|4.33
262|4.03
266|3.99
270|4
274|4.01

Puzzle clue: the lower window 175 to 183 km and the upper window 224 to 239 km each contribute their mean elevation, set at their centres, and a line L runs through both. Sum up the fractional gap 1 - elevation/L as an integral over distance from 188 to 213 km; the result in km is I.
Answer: 3.23 km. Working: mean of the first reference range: 3.66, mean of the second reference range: 3.98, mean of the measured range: 3.3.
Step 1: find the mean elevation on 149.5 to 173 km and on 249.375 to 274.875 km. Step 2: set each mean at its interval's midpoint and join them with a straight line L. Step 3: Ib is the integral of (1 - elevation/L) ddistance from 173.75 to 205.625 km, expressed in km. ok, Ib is 4.3 km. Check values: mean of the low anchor 3.78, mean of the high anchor 4.13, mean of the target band 3.36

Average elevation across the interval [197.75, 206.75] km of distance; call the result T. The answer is 3.31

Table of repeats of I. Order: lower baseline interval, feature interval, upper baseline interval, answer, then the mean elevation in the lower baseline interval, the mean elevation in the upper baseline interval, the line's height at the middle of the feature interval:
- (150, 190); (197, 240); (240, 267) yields 1.96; 3.68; 4.15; 3.95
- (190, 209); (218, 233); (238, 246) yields -0.99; 3.24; 4.04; 3.73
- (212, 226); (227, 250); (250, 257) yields 0.82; 3.97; 4.3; 4.16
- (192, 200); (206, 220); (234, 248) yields -1.36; 3.08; 4.05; 3.44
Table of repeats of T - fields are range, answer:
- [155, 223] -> 3.58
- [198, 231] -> 3.74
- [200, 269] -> 3.96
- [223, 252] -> 4.04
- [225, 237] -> 3.96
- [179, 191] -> 3.41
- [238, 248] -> 4.06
